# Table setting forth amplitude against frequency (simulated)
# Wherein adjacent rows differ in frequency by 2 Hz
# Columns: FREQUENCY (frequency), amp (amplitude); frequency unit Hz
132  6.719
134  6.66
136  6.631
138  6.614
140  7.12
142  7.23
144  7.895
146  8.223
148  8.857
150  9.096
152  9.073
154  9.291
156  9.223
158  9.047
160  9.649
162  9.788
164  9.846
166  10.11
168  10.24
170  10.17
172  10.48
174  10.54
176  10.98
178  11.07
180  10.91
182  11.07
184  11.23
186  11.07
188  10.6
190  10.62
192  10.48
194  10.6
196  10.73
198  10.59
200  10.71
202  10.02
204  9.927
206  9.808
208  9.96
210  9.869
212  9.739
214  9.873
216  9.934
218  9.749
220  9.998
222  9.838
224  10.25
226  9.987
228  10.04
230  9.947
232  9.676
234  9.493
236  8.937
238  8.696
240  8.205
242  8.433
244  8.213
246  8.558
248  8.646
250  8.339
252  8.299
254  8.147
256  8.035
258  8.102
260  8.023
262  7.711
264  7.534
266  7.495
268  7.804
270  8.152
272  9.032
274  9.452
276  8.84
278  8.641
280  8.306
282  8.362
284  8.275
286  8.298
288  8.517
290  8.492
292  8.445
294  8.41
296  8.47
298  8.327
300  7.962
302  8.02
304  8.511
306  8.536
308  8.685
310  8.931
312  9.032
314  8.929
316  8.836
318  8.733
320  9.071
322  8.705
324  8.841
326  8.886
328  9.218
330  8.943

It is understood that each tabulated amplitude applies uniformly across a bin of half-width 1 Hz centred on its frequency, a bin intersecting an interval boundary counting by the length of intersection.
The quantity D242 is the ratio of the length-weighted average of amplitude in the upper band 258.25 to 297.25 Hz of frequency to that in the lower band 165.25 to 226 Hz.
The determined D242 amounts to 0.8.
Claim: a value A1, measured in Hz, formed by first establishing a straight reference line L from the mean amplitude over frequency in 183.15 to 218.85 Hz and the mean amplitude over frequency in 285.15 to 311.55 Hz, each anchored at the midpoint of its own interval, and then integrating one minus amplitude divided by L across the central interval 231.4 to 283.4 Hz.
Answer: 4.5 Hz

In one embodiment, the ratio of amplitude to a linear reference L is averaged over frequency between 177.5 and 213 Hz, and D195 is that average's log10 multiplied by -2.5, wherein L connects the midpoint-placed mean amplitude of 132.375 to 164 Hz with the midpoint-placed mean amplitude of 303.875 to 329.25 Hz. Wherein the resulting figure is -0.23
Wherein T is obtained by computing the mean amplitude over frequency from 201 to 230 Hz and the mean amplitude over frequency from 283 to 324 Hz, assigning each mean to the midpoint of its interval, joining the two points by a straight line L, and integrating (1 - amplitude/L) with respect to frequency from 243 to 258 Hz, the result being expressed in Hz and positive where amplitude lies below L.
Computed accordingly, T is 1.7 Hz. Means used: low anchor 9.93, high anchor 8.57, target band 8.31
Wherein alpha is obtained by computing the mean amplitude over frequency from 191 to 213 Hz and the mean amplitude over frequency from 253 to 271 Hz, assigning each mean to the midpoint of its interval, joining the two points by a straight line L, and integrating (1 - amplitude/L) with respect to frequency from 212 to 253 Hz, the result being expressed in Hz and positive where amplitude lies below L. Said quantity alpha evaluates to -1.0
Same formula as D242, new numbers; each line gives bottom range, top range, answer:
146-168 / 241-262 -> 0.88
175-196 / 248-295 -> 0.76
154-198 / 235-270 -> 0.79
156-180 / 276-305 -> 0.82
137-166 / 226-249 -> 1.04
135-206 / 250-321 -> 0.87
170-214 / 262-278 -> 0.79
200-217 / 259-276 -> 0.82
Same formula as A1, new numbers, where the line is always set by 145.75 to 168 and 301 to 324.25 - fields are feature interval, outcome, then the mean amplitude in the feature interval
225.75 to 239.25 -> -0.6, 9.49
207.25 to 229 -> -1.9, 9.93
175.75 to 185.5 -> -1.9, 11.1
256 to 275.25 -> 1.7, 8.15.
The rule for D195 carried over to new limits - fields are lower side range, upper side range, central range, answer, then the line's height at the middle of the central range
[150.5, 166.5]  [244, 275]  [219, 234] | -0.152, 8.63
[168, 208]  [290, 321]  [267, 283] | 0.065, 9.11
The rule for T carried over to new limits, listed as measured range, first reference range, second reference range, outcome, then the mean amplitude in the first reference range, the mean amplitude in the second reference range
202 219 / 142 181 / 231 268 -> -1.80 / 9.65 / 8.35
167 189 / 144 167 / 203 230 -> -2.95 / 9.23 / 9.92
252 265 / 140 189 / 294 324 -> 1.54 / 9.77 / 8.62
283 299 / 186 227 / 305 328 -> 1.32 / 10.2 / 8.85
